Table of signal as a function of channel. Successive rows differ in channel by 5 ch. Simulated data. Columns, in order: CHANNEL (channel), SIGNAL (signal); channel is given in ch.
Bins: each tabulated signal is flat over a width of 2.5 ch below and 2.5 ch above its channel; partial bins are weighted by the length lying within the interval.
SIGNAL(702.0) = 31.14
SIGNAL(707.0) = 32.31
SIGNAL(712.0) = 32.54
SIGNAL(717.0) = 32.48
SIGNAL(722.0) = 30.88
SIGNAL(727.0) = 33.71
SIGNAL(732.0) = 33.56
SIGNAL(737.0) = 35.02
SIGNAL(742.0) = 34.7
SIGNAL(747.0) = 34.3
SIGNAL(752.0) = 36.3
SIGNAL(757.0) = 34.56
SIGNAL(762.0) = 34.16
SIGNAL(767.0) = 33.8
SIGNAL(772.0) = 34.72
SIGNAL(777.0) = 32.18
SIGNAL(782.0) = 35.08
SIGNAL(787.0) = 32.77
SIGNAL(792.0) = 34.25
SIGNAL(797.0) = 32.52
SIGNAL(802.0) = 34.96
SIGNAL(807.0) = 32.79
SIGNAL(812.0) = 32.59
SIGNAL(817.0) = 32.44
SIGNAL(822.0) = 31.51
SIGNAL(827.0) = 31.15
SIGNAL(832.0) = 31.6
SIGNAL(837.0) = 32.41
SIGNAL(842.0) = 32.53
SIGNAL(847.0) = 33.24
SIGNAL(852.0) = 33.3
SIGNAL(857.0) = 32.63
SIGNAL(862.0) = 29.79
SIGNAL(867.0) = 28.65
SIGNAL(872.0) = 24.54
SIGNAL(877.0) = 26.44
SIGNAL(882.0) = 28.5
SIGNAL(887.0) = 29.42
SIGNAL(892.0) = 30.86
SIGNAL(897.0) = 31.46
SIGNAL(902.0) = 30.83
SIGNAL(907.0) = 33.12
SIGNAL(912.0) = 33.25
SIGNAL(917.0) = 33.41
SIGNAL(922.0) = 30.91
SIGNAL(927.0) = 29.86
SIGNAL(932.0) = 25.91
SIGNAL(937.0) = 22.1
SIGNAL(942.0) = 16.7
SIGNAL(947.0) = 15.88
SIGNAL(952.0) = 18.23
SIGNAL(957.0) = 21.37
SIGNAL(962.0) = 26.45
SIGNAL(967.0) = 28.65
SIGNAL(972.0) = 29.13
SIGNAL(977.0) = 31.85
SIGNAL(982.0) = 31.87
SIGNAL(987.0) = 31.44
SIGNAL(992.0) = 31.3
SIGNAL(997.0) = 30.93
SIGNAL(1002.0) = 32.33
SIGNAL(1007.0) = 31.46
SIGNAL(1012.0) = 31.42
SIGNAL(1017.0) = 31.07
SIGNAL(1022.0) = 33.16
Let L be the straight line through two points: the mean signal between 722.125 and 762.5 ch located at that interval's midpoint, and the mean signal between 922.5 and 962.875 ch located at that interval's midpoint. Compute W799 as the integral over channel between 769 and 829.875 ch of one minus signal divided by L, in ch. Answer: -4.3 ch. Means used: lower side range 34.3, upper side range 22.3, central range 33.1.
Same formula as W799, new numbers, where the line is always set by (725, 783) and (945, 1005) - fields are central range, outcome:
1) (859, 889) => 2.66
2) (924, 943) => 2.96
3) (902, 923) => -2.20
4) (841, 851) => -0.47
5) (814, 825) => 0.12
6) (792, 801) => -0.10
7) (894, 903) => -0.38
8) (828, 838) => 0.03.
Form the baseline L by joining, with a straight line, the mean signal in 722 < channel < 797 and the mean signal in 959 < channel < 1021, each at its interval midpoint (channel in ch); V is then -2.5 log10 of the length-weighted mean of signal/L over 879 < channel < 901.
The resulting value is 0.07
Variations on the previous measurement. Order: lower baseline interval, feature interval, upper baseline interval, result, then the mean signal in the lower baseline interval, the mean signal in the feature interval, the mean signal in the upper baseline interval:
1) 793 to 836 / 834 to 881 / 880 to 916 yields 0.05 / 32.5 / 30.3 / 31.2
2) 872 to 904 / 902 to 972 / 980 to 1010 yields 0.16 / 29.2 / 26.1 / 31.5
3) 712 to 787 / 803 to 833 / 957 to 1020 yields 0.02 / 33.9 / 32.2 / 30.3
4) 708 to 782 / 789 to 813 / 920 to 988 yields -0.06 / 33.8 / 33.5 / 25.6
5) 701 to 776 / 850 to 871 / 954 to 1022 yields 0.04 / 33.6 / 30.6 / 30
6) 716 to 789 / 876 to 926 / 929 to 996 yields -0.11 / 33.9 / 30.9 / 25.6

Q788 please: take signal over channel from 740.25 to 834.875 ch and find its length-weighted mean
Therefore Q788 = 33.5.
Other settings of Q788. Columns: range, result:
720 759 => 34.2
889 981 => 27.3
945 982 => 25.1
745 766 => 34.8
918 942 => 26.5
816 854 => 32.3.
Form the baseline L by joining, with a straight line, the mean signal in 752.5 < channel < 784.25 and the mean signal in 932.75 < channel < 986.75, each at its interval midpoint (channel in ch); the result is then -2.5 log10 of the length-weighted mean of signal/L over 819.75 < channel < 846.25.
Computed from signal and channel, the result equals -0.03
